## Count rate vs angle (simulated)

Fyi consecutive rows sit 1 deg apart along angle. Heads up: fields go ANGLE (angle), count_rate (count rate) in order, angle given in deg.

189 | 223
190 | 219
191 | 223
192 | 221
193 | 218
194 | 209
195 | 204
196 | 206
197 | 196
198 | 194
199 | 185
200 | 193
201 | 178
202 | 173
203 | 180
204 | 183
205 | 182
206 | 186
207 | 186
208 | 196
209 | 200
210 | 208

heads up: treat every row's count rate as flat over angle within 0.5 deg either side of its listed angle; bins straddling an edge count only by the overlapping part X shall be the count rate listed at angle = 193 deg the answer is 218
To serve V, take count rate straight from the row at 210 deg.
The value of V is 208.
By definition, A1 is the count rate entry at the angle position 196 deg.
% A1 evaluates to 206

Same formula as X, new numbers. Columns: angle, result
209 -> 200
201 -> 178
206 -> 186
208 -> 196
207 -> 186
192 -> 221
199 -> 185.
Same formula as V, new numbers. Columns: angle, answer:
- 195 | 204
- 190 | 219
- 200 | 193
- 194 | 209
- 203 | 180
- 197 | 196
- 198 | 194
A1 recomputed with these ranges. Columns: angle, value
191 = 223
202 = 173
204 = 183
